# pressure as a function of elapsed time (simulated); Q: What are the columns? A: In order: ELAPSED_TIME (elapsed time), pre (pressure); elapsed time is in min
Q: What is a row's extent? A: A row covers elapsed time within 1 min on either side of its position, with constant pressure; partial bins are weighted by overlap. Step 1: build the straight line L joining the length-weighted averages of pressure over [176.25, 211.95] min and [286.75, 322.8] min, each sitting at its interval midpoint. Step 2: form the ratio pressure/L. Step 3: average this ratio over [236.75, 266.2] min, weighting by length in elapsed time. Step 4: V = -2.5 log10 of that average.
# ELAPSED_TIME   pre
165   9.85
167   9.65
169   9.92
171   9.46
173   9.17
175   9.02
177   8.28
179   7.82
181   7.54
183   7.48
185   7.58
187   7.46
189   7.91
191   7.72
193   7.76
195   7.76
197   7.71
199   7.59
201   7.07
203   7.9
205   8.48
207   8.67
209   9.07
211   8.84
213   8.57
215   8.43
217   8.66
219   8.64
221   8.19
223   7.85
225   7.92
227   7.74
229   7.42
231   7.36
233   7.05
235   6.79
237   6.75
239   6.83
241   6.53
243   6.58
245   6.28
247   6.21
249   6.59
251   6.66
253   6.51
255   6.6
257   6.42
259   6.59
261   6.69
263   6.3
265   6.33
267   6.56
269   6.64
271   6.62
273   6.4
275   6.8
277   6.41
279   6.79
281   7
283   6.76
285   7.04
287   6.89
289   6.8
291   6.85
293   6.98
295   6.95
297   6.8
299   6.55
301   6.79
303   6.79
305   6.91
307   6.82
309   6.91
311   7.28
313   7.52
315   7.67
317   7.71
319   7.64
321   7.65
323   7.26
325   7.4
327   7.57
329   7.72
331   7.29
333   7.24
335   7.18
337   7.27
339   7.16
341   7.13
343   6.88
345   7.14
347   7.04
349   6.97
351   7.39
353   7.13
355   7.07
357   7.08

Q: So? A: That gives 0.15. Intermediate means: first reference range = 7.92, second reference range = 7.09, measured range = 6.52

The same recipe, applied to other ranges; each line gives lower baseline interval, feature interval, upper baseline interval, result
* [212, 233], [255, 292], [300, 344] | 0.15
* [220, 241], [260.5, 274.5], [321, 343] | 0.13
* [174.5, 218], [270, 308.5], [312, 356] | 0.12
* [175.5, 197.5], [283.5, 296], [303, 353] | 0.07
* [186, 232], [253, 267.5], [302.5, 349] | 0.18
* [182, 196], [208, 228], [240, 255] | -0.18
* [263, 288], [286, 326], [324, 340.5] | -0.01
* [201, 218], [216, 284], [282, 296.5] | 0.11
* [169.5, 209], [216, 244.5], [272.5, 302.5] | 0.02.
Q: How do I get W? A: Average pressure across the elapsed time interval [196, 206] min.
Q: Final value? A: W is 7.75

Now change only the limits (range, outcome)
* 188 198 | 7.77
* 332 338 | 7.23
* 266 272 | 6.61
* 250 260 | 6.56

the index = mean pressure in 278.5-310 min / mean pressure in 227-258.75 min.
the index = 1.02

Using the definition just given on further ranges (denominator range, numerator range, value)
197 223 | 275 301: 0.82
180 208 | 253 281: 0.85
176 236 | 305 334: 0.93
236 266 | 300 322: 1.11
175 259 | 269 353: 0.94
